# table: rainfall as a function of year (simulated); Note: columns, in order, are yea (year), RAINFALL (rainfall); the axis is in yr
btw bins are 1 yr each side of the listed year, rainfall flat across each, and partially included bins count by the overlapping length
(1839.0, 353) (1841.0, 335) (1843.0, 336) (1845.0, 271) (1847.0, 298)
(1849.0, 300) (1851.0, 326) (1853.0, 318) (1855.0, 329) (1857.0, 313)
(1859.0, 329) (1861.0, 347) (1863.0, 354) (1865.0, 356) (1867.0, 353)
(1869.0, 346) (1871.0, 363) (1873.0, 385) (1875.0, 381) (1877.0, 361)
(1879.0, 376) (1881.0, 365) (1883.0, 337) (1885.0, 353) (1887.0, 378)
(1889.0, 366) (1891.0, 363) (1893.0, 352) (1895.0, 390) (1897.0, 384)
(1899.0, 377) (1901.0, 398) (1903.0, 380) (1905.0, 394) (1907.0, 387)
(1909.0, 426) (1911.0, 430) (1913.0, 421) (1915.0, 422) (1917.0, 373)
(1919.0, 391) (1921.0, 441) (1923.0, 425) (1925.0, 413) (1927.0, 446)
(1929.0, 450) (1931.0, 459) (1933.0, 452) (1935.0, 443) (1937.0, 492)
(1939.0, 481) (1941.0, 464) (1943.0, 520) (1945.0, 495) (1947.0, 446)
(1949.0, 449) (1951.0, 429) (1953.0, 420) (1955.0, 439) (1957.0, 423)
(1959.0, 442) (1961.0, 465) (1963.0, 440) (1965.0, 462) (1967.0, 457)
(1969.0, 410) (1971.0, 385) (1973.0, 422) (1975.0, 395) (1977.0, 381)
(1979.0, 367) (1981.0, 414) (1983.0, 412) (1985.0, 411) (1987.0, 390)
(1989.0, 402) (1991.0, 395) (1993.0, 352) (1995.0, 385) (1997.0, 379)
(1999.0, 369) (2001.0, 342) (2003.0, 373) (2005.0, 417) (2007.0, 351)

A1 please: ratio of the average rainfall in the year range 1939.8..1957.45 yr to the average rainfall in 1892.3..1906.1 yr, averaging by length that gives 1.2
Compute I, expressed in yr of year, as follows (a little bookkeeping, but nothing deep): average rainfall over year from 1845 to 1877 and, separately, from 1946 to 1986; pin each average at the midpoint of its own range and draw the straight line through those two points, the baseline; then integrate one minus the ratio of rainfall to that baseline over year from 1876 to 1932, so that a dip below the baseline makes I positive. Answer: -3.2 yr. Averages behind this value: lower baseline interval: 338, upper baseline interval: 423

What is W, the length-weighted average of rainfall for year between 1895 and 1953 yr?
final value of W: 431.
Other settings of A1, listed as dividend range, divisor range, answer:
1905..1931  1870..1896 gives 1.14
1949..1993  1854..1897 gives 1.16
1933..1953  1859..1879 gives 1.29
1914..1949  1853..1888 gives 1.27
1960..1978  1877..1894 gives 1.17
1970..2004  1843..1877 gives 1.15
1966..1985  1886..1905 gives 1.07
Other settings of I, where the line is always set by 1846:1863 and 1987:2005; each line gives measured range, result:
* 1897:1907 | -1.35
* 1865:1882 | -1.86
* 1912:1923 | -2.03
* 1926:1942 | -4.87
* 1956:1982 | -3.77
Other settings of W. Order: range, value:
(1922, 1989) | 436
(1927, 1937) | 455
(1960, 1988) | 415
